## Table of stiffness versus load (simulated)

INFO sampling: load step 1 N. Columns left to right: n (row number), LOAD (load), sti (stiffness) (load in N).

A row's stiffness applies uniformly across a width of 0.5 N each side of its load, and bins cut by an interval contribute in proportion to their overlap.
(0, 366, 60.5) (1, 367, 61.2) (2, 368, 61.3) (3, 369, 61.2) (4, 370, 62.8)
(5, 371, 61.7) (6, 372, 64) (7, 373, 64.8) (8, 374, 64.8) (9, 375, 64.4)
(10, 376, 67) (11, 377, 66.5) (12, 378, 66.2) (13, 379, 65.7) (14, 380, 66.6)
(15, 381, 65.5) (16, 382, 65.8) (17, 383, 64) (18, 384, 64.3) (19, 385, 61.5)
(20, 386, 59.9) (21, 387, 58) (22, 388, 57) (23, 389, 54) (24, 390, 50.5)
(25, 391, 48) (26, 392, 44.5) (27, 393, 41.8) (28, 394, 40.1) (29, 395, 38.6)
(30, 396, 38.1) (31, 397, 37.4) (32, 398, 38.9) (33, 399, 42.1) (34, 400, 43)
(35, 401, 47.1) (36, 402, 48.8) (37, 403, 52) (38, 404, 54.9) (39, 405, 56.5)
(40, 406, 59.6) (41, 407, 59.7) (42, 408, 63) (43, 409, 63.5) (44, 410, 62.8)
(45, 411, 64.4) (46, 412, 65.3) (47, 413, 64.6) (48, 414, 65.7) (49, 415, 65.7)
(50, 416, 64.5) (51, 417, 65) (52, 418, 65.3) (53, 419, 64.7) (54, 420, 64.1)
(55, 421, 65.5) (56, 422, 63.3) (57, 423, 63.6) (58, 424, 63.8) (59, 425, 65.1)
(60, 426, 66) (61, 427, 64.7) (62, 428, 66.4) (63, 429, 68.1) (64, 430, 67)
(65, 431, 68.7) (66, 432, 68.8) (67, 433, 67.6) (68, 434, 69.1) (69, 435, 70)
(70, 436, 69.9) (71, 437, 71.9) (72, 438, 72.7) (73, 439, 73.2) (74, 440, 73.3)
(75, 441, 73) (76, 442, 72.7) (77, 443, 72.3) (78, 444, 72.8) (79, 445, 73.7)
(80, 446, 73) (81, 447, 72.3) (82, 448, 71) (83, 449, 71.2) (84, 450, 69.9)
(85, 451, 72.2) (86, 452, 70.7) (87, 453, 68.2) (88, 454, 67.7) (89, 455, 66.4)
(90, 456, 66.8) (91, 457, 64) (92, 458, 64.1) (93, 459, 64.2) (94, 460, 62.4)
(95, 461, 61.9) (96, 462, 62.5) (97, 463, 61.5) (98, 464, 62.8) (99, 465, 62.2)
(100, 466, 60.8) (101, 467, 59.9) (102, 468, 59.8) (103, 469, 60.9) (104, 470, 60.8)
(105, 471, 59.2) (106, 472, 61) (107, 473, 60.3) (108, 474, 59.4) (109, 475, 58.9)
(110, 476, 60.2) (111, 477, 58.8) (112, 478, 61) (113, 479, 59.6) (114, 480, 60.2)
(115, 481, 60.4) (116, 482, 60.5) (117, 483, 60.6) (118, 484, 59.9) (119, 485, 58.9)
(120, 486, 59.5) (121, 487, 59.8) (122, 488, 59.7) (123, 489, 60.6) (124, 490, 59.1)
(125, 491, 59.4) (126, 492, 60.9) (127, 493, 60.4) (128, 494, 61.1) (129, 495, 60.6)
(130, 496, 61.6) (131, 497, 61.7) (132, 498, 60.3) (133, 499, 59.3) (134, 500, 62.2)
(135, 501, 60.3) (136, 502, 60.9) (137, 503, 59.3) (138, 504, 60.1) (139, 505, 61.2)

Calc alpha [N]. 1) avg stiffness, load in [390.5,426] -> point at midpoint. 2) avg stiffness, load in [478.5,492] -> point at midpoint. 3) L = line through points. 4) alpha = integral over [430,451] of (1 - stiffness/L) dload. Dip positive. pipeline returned -5.0 N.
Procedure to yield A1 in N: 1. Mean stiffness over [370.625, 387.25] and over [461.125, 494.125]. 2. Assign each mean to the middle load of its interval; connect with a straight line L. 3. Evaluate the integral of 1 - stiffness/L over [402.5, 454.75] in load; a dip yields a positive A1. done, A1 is -3.9 N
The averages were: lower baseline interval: 64.3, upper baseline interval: 60.3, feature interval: 66.9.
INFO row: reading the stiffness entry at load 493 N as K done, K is 60.4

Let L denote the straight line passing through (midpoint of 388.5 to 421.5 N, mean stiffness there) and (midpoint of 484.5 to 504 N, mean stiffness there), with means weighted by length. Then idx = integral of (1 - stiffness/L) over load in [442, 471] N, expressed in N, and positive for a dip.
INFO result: -4.24 N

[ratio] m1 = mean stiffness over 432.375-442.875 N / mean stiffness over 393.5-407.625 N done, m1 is 1.5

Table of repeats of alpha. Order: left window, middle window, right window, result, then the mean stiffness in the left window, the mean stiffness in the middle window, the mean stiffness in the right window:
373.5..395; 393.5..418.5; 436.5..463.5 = 3.0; 58.4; 54.7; 69.1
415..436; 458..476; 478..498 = 0.3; 66.1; 61.1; 60.3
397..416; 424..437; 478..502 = -2.3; 56.2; 67.6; 60.3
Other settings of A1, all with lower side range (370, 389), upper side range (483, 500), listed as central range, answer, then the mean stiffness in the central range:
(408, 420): -0.4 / 64.6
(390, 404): 4.3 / 43.8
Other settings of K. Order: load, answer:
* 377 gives 66.5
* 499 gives 59.3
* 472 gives 61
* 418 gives 65.3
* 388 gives 57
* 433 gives 67.6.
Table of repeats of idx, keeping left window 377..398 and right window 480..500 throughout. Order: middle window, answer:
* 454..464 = -0.93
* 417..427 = -1.48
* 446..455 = -1.92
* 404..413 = -0.99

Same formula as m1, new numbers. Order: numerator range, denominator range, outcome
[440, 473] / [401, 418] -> 1.09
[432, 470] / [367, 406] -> 1.22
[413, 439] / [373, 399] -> 1.20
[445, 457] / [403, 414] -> 1.14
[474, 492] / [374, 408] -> 1.10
